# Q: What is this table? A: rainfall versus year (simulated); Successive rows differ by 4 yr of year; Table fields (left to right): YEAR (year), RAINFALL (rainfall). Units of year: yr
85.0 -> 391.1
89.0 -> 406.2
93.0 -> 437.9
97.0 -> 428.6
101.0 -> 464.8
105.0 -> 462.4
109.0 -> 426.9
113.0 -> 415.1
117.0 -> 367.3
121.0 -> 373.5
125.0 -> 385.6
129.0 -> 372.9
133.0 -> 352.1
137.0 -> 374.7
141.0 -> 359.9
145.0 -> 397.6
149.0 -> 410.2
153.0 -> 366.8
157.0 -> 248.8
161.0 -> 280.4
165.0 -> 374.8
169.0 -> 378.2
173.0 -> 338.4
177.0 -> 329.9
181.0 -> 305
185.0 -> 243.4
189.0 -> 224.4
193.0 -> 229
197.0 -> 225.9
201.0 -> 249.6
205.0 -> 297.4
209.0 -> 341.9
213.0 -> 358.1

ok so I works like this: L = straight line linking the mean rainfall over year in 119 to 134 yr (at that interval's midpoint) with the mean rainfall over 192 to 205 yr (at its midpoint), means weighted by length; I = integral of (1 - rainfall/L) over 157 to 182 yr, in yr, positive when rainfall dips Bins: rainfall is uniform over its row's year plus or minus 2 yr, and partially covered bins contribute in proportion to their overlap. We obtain -2.8 yr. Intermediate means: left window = 372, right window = 245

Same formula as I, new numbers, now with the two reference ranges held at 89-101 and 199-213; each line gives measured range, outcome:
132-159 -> 1.2 yr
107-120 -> 0.4 yr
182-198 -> 4.4 yr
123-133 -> 0.5 yr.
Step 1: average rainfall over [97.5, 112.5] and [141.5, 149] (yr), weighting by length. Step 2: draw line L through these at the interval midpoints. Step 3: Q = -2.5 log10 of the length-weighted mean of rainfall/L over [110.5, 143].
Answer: 0.11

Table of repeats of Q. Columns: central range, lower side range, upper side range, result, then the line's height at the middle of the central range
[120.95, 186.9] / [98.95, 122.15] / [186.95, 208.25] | -0.04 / 336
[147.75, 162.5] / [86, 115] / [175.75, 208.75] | 0.04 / 333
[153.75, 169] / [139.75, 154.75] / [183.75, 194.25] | 0.05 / 333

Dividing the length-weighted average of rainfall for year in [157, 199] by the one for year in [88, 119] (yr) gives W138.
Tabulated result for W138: 0.7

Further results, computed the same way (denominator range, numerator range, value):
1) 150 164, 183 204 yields 0.76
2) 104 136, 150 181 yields 0.85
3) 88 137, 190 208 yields 0.63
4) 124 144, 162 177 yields 0.96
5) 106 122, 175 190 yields 0.70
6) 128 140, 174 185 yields 0.84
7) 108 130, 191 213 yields 0.71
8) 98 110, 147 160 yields 0.75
